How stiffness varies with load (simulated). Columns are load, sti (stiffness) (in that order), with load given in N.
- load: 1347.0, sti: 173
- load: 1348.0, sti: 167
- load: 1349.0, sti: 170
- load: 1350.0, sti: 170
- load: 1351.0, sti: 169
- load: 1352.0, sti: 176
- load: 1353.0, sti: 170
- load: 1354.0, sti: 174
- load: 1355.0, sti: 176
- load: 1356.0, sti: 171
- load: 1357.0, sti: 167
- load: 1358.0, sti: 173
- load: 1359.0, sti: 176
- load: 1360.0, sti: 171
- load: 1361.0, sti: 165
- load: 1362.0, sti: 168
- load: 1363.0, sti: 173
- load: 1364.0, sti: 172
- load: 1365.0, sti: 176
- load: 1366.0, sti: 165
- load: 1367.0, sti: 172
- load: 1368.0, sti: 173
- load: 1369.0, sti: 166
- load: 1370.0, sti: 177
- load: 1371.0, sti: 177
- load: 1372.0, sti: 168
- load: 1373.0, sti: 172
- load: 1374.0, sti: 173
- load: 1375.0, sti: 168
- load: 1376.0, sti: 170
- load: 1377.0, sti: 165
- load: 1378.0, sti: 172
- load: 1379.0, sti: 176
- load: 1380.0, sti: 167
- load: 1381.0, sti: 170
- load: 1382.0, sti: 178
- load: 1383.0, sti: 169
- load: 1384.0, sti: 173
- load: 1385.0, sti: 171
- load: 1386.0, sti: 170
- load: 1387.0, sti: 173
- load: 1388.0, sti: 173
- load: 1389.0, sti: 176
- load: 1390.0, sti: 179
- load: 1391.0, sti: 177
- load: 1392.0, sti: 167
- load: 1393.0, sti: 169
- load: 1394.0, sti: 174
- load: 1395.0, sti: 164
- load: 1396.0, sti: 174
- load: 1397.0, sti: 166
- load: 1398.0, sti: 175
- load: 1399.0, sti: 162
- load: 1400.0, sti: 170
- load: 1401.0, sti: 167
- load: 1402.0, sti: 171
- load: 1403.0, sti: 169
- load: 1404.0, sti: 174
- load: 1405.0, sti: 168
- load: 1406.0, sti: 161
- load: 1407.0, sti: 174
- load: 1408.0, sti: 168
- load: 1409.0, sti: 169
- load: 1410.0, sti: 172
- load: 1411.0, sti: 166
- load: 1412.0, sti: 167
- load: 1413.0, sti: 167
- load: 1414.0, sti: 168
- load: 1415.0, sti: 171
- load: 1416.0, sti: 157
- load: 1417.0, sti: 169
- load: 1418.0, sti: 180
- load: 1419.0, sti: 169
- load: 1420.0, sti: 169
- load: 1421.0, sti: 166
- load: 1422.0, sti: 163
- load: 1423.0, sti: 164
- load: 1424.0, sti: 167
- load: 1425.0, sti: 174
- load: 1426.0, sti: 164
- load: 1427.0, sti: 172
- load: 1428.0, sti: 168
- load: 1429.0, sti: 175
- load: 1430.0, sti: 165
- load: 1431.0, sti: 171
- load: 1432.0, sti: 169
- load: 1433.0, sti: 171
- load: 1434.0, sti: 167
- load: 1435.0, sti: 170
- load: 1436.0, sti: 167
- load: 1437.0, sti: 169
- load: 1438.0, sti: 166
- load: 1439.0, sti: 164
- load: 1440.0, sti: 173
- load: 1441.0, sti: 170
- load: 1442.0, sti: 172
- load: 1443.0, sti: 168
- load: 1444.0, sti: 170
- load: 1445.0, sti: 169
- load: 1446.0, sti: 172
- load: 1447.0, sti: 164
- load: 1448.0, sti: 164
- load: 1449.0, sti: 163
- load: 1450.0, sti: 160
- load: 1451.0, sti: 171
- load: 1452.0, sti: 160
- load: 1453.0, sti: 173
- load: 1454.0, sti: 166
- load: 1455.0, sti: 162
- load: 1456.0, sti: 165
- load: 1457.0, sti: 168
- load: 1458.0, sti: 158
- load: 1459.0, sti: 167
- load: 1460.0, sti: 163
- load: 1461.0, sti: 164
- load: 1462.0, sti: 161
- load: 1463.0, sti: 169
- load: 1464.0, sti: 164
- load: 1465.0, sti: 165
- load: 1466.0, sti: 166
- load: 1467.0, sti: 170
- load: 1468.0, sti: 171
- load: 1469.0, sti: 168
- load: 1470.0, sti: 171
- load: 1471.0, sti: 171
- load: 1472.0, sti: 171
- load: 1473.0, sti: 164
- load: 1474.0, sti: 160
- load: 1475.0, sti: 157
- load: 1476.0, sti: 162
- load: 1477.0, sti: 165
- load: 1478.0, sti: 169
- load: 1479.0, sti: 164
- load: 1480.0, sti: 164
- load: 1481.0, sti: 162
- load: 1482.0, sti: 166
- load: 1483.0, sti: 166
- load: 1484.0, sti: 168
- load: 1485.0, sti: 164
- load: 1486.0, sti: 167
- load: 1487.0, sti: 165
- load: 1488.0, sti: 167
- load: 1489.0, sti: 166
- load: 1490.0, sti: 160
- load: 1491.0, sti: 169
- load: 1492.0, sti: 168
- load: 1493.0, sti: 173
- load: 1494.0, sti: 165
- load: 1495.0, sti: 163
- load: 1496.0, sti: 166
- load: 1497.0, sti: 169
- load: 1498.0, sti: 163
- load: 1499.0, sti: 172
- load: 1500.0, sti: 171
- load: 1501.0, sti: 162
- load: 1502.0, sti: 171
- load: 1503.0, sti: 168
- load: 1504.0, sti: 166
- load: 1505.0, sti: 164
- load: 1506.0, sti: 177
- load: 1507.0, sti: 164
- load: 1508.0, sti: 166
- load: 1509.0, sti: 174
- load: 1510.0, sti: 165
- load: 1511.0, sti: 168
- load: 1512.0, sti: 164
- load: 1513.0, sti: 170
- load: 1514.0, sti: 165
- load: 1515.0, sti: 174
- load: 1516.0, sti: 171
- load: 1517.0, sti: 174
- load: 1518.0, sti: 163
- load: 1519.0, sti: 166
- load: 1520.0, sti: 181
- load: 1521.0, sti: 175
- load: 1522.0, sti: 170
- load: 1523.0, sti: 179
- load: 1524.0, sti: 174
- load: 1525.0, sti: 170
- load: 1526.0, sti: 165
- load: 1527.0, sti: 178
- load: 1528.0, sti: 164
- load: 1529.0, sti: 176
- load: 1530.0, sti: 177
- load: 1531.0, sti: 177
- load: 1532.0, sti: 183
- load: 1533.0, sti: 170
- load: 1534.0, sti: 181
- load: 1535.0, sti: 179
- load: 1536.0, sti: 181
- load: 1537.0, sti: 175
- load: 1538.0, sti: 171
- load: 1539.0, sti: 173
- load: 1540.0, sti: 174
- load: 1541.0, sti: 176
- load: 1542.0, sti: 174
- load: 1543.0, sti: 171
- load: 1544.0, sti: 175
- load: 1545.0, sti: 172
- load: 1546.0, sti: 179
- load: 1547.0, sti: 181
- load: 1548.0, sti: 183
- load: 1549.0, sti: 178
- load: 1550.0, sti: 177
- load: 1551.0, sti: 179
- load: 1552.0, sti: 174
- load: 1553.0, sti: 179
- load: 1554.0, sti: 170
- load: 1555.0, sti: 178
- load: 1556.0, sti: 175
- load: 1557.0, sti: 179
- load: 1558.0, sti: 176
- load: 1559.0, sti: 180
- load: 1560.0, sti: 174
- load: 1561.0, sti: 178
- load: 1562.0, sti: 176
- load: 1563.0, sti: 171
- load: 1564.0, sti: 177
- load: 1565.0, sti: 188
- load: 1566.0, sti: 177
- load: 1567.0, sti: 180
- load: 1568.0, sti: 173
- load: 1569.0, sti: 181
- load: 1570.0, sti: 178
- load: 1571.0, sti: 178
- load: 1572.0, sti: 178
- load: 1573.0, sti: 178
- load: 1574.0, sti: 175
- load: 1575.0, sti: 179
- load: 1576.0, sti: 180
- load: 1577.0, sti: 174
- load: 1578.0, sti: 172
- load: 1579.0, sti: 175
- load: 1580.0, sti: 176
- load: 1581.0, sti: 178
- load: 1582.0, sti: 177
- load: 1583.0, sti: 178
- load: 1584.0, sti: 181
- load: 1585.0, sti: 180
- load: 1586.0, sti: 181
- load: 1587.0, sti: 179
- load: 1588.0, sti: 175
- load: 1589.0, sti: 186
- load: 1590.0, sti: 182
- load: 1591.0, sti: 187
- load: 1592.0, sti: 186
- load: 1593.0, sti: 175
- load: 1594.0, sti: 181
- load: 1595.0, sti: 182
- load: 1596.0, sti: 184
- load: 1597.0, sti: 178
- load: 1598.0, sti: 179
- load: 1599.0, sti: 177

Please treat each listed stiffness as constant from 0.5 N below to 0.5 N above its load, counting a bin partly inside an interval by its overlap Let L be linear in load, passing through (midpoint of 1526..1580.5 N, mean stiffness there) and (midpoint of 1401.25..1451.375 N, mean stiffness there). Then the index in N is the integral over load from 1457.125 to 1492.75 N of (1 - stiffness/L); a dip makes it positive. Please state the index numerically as 1.2 N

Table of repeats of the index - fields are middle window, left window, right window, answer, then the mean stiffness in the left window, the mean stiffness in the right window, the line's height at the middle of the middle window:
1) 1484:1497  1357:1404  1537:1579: 0.6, 171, 177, 174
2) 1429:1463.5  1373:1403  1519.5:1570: 1.2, 171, 176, 173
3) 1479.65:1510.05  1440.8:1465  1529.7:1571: 0.7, 166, 177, 171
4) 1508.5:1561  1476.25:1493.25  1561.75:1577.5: -0.4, 166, 178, 173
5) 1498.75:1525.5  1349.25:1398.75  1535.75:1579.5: 0.9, 171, 177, 175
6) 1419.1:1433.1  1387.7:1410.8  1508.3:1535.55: 0.2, 170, 172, 171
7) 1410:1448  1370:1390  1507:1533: 0.7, 172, 171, 172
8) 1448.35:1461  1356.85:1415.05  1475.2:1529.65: 0.3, 171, 168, 169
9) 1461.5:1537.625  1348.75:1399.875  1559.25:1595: 3.0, 171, 178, 176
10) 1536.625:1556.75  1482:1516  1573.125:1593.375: -0.2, 167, 179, 174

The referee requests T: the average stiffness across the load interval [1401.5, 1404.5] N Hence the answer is 171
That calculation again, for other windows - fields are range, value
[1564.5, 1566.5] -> 182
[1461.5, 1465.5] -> 165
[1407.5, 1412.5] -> 168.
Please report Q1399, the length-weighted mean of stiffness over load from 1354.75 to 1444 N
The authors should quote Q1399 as 170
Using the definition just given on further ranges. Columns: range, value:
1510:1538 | 173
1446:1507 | 166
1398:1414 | 169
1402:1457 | 168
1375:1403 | 171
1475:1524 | 168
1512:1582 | 175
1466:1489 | 166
